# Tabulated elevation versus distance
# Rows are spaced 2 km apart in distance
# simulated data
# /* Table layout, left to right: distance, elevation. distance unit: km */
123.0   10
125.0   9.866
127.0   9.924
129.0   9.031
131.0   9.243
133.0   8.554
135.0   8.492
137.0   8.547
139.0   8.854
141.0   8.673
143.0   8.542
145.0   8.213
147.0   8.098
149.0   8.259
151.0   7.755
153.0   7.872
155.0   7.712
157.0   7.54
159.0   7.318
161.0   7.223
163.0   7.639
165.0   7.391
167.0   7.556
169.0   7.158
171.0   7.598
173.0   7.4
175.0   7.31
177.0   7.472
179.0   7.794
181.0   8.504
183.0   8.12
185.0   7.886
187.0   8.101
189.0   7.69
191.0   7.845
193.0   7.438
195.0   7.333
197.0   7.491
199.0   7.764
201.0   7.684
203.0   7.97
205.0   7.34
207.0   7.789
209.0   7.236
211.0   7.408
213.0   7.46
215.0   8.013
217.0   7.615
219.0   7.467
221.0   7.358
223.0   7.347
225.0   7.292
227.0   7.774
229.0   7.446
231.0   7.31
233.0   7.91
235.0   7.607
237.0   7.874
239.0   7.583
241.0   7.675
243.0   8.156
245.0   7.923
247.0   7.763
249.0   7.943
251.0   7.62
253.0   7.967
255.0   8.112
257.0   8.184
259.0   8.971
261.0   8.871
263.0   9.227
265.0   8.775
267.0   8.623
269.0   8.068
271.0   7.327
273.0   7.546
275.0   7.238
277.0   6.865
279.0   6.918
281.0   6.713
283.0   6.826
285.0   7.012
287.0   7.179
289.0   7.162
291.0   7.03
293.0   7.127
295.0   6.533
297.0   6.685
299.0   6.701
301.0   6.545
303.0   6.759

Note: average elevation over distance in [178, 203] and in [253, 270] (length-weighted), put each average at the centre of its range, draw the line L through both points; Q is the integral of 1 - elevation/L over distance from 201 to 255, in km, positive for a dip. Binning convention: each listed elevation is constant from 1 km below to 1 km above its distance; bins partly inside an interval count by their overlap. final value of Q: 3.6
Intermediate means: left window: 7.81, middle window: 7.66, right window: 8.57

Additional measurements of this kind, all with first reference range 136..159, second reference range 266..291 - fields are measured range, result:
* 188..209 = 0.52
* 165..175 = 0.73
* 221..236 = 0.19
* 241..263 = -2.14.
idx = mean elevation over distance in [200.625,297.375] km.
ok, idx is 7.63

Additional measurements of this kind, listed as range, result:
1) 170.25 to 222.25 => 7.66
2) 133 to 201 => 7.84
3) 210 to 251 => 7.65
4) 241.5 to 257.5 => 7.94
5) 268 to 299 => 7.07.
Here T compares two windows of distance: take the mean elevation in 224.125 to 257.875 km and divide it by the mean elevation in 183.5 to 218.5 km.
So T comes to 1.02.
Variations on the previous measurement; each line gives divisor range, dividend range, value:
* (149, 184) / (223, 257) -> 1.02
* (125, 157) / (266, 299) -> 0.84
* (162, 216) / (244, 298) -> 1.00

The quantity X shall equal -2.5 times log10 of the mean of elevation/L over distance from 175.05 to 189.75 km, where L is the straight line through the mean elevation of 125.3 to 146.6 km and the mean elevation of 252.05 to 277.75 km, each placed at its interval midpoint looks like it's 0.089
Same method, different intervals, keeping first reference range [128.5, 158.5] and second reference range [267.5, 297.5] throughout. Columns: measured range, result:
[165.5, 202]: 0.04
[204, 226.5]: 0.03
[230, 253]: -0.04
